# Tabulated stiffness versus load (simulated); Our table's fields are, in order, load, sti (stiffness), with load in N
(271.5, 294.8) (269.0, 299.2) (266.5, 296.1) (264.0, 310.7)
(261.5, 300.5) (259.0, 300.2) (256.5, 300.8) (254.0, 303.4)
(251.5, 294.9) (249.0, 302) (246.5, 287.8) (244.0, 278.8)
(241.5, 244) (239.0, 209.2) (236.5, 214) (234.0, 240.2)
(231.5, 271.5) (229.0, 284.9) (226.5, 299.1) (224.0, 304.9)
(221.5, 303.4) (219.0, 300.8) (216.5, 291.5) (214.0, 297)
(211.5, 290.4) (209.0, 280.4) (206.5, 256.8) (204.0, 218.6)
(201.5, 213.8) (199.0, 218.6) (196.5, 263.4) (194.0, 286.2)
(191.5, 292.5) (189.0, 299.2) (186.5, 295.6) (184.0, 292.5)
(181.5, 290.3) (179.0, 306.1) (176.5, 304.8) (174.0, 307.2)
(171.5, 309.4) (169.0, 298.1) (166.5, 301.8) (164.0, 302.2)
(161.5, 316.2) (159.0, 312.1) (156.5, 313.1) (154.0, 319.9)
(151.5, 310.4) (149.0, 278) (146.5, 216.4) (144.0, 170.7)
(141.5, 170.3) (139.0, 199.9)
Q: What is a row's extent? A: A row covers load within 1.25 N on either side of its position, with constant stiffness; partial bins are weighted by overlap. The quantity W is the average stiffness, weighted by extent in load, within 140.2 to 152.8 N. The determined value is 229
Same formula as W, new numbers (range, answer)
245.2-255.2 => 297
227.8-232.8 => 278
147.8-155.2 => 303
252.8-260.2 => 301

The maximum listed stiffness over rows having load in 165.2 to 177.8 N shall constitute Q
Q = 309.4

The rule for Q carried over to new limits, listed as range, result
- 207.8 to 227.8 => 304.9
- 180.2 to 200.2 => 299.2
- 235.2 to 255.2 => 303.4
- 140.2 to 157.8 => 319.9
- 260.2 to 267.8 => 310.7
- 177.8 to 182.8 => 306.1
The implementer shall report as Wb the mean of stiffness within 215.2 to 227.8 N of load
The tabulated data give 300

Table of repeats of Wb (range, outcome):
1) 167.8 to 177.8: 305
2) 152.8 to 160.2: 315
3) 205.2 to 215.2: 281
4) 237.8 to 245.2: 244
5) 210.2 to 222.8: 297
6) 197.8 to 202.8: 216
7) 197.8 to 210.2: 238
